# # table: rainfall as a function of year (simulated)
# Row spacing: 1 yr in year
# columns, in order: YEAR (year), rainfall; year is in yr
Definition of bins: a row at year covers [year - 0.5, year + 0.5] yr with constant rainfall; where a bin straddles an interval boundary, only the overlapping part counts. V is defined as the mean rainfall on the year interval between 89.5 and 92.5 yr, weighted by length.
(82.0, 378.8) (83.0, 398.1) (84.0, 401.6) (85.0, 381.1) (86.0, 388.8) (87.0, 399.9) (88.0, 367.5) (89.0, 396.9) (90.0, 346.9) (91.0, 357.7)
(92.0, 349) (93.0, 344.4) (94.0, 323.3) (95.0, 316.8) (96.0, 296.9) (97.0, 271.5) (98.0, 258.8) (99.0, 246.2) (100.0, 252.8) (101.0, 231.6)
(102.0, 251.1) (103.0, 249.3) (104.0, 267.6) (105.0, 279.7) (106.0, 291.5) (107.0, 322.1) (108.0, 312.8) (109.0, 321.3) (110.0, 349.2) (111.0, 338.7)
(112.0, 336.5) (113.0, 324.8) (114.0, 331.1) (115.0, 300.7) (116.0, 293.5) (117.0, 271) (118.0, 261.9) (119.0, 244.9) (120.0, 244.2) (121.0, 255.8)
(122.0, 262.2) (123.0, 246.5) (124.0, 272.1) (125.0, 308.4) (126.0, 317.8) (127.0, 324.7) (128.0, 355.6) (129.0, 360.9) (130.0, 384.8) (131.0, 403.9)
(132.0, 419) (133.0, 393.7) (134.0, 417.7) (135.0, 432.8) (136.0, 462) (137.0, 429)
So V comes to 351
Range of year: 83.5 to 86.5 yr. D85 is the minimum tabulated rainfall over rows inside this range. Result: 381.1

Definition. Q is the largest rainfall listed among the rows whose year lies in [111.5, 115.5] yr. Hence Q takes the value 336.5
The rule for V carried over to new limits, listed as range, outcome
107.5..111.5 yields 330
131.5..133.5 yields 406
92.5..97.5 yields 311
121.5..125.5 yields 272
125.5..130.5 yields 349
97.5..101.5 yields 247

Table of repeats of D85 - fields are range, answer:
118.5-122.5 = 244.2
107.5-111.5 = 312.8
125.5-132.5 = 317.8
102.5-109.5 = 249.3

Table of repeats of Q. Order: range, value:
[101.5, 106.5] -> 291.5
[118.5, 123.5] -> 262.2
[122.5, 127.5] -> 324.7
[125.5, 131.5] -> 403.9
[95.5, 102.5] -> 296.9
